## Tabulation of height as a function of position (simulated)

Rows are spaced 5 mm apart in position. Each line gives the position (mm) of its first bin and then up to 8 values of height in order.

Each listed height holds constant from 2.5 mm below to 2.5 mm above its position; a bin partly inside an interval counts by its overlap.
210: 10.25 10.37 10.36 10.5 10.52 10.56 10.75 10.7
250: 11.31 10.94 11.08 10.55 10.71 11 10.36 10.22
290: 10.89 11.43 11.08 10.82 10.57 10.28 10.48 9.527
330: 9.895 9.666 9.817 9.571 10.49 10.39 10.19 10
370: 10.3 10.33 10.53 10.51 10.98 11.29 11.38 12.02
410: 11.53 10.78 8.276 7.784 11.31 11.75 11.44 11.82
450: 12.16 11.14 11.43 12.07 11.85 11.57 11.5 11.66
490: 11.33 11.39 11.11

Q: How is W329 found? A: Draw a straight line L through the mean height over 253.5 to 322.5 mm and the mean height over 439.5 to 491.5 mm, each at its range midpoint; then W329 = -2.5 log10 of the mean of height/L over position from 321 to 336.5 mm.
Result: 0.12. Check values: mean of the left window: 10.7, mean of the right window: 11.6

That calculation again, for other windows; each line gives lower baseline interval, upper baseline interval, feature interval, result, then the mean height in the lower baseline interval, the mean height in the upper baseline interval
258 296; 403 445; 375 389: 0.02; 10.8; 10.7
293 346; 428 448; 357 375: 0.06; 10.3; 11.6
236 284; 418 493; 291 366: 0.06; 10.8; 11.2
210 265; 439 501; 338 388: 0.10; 10.7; 11.6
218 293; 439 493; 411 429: 0.22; 10.7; 11.6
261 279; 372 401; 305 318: 0.03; 10.7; 10.8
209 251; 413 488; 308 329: 0.06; 10.6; 11.1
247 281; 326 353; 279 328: -0.02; 10.9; 9.88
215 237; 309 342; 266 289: -0.04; 10.5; 10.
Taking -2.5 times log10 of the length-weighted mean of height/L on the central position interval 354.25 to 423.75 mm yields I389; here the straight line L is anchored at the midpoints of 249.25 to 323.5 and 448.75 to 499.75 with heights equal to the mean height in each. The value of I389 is 0.06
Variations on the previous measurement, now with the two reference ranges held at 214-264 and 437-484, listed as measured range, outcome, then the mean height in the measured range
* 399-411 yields -0.02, 11.7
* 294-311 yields 0.00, 11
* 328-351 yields 0.13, 9.85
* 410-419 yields 0.09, 10.6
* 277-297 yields 0.02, 10.7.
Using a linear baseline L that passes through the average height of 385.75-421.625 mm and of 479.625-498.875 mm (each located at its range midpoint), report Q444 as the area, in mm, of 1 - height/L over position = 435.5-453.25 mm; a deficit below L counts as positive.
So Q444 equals -0.9 mm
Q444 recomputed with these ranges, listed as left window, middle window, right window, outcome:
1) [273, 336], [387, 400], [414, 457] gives -0.63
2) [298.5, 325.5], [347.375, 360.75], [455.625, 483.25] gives 0.54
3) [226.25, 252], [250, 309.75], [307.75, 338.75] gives -2.45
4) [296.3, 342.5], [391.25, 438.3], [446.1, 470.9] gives 2.34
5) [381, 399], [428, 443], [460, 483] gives -0.20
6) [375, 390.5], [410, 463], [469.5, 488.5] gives 1.54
